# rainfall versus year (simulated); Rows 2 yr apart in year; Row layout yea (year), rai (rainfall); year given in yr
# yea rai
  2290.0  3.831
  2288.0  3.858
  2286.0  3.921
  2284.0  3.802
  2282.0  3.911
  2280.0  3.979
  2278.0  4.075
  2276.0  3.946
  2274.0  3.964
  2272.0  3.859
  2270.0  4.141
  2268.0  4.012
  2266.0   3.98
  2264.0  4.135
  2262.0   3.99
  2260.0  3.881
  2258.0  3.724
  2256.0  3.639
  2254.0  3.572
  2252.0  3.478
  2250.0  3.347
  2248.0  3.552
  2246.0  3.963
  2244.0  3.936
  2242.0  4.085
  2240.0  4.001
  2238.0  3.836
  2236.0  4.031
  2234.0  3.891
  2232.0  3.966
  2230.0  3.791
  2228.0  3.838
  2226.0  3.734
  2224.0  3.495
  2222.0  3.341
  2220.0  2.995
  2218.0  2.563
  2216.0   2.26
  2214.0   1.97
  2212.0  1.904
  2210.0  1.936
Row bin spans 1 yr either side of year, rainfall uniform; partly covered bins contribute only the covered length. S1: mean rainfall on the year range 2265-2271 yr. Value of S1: 4.04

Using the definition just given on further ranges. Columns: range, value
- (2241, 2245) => 4.01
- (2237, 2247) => 3.96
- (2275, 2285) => 3.94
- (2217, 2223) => 2.97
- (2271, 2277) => 3.92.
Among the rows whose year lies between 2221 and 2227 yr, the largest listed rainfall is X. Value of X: 3.734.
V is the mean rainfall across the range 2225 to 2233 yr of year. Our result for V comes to 3.83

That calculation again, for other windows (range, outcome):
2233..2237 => 3.96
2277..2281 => 4.03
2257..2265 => 3.93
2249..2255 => 3.47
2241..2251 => 3.78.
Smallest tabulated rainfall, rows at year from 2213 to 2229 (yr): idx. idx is 1.97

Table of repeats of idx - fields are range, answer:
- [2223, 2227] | 3.495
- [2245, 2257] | 3.347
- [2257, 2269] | 3.724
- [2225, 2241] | 3.734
